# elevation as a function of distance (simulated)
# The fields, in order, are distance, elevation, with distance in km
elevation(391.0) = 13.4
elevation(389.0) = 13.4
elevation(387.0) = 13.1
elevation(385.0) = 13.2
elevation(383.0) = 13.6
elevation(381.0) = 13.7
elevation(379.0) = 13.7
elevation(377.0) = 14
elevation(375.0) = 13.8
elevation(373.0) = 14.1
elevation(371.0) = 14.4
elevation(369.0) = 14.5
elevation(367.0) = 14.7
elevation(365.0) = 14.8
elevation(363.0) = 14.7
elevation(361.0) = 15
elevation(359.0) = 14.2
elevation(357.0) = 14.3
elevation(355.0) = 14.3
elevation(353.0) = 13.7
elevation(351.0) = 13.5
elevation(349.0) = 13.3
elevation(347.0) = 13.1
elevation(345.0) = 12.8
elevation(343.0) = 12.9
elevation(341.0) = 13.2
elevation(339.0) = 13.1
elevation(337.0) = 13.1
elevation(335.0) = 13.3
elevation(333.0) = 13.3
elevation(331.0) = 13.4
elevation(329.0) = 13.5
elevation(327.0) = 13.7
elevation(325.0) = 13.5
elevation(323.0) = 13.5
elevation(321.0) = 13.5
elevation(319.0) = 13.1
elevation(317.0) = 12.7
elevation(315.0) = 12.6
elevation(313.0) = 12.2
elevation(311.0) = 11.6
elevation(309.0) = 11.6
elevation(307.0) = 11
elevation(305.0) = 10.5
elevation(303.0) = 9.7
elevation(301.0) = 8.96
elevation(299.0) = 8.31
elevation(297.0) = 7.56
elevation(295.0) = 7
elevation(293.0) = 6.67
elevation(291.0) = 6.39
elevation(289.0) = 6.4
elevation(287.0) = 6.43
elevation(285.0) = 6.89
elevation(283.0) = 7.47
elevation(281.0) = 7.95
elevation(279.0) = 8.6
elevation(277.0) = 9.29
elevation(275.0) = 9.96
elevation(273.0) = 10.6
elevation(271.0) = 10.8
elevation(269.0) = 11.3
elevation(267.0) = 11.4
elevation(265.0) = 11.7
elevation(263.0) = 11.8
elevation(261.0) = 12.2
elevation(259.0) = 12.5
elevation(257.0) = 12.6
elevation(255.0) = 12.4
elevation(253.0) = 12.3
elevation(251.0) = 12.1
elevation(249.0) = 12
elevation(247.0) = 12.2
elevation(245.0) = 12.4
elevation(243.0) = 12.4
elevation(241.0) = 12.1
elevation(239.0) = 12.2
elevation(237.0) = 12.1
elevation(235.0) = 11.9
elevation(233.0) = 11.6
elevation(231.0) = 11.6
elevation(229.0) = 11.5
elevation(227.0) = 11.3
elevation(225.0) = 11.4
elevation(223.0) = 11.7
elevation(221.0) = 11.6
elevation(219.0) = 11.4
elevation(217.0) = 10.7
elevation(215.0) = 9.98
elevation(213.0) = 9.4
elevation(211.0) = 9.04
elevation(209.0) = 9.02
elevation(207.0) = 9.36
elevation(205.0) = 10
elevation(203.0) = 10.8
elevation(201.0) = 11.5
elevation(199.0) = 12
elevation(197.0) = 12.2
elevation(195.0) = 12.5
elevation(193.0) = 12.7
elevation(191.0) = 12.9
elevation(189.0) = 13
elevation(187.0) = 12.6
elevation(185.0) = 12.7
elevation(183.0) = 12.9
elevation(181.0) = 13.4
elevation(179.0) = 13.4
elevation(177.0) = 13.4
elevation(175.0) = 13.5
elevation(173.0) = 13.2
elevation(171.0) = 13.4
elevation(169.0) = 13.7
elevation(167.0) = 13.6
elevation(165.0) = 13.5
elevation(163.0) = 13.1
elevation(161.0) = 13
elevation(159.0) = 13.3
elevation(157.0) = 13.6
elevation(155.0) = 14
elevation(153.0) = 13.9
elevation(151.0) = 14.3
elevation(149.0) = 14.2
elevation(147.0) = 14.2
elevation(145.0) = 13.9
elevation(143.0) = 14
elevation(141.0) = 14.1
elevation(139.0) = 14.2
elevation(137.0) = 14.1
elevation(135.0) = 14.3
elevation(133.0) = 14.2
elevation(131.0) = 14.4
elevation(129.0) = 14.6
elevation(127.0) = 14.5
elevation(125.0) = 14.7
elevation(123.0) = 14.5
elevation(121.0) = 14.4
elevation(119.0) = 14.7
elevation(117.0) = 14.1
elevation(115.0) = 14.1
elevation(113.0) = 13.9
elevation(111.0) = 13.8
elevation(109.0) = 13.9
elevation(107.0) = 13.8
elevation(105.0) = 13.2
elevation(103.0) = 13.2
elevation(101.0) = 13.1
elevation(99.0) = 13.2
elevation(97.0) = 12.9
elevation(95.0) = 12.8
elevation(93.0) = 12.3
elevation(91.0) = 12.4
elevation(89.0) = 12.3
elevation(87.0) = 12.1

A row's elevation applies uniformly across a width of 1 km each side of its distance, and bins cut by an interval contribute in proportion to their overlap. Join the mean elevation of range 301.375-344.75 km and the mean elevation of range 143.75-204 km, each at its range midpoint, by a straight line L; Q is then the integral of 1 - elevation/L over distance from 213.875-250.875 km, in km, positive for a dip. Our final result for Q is 3.6 km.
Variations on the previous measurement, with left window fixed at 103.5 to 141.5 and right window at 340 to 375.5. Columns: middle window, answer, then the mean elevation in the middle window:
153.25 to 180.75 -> 1.33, 13.4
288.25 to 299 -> 5.42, 6.95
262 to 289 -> 8.85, 9.44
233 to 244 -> 1.55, 12.1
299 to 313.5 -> 3.55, 10.6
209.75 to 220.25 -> 2.96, 10.1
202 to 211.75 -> 3.07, 9.66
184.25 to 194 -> 0.92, 12.8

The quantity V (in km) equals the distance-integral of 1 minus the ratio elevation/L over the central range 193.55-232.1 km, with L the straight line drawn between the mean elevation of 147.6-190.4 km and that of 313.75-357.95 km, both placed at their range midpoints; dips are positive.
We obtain 7.1 km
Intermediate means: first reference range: 13.4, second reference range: 13.3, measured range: 10.9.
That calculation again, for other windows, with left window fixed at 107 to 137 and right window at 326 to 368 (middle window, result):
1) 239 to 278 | 6.2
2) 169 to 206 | 4.0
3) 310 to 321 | 1.0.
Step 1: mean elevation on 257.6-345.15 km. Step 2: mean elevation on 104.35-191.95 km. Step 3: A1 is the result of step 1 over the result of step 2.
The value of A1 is 0.79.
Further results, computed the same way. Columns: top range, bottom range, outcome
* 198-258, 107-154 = 0.80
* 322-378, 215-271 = 1.17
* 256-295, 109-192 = 0.69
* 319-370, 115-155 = 0.96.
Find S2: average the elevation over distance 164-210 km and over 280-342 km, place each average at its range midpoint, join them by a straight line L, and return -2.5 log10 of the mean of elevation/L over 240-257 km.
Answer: -0.06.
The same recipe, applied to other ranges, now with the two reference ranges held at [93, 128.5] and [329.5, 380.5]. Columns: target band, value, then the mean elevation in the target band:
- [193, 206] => 0.19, 11.6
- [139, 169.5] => 0.00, 13.8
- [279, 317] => 0.47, 8.94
